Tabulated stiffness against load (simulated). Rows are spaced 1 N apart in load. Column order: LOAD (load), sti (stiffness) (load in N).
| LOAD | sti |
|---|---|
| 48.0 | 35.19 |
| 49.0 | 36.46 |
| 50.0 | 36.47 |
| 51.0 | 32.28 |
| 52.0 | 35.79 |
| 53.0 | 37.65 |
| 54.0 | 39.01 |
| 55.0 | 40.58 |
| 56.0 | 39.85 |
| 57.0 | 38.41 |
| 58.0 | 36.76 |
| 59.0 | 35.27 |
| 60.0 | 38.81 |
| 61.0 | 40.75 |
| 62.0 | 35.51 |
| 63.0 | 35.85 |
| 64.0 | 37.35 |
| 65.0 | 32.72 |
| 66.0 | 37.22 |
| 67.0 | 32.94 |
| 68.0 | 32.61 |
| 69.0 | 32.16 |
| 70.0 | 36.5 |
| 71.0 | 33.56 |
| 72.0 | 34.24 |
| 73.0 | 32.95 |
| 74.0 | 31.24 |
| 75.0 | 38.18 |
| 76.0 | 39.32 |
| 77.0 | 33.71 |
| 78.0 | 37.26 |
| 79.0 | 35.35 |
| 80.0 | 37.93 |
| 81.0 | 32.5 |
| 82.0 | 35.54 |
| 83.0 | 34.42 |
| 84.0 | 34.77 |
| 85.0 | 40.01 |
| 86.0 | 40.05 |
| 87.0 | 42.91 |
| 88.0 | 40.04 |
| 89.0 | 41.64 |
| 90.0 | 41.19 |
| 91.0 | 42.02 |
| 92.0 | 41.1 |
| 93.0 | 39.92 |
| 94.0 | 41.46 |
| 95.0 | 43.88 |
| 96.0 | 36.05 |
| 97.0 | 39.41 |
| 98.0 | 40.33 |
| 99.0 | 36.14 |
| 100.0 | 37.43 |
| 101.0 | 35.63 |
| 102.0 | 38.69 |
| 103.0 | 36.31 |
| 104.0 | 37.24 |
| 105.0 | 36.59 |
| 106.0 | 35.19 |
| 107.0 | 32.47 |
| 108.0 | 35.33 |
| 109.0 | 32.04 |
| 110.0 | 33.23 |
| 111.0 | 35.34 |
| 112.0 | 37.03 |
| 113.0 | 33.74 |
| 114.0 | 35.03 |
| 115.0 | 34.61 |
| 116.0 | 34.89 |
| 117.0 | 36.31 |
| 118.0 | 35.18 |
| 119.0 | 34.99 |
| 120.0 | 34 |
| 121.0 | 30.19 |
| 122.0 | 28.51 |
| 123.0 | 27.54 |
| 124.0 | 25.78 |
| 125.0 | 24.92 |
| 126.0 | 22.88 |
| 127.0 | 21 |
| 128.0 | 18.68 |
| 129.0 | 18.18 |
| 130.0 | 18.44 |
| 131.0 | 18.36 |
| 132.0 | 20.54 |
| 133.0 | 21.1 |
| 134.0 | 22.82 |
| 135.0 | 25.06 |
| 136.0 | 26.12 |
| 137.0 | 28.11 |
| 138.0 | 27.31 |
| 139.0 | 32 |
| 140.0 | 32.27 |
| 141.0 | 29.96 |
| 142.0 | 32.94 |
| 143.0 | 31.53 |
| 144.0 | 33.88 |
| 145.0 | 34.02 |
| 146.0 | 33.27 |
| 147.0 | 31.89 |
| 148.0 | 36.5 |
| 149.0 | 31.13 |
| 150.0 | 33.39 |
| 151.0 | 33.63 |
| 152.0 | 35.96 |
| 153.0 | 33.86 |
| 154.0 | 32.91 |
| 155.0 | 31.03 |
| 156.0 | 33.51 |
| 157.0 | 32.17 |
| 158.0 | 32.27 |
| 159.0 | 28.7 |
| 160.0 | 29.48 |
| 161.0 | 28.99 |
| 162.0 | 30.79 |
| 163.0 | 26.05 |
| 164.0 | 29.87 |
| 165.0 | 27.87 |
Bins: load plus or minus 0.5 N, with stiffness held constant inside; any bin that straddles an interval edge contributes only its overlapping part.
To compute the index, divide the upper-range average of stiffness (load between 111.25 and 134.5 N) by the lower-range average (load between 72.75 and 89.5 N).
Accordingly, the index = 0.75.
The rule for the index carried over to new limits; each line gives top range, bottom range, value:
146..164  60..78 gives 0.90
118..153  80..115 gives 0.76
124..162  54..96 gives 0.77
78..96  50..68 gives 1.06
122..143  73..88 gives 0.68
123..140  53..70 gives 0.64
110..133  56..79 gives 0.80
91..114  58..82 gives 1.05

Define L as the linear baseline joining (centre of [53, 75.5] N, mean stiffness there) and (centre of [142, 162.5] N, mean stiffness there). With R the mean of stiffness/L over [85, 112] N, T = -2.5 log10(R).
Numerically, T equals -0.104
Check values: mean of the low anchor 36.1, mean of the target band 38.2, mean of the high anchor 32.5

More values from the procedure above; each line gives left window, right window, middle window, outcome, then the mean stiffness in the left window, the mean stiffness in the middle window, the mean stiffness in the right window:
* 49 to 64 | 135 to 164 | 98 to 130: 0.057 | 37.3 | 32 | 31.4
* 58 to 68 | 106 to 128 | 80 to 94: -0.148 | 36.1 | 39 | 31.5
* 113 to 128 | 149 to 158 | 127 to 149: 0.170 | 30.1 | 27.2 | 33.1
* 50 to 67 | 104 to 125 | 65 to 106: -0.061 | 37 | 37.2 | 33.3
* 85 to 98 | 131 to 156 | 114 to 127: 0.146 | 40.8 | 30.6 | 30.3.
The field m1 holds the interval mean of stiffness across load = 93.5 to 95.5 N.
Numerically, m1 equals 42.7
